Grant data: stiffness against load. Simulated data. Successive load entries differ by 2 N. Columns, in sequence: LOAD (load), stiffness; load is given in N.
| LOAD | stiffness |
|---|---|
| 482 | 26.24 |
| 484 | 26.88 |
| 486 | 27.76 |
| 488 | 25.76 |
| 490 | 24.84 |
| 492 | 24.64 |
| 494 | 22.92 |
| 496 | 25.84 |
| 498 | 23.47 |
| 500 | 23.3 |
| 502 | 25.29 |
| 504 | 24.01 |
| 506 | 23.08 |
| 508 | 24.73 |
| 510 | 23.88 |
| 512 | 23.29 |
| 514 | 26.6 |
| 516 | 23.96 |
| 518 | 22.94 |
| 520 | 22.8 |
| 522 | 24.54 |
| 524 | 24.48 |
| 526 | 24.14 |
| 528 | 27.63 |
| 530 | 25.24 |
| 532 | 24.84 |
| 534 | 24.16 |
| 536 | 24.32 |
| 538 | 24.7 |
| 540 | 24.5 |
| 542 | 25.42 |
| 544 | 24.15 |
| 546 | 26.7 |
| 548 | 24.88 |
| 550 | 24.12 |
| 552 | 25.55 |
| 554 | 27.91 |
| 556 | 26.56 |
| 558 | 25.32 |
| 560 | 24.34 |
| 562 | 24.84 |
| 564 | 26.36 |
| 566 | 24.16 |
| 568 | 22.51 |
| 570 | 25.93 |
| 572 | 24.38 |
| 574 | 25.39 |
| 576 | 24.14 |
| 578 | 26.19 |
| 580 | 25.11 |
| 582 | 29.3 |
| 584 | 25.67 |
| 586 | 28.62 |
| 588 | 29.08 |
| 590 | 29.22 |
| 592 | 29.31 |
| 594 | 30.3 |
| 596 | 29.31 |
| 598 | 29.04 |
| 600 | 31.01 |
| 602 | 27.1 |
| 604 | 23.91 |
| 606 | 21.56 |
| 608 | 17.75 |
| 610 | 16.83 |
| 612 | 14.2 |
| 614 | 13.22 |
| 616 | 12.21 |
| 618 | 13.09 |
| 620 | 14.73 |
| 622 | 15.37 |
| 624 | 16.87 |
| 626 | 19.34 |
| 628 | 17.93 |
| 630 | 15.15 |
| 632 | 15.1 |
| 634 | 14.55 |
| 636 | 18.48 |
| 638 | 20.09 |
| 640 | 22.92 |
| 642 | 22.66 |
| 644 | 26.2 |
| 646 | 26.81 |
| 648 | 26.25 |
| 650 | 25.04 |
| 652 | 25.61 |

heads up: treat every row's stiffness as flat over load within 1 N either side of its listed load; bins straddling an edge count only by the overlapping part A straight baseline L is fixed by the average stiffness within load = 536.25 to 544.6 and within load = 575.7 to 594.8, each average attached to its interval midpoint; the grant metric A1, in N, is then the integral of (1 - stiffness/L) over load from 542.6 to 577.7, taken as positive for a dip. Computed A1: 1.2 N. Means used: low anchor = 24.7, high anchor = 27.8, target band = 25.2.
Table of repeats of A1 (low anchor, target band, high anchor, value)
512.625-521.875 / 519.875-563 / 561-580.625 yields -1.14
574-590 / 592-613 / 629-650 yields 0.51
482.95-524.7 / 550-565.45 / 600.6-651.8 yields -2.41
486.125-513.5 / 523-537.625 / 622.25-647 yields -1.05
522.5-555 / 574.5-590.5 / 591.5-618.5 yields -2.72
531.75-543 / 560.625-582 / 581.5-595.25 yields 1.79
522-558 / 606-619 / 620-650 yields 3.73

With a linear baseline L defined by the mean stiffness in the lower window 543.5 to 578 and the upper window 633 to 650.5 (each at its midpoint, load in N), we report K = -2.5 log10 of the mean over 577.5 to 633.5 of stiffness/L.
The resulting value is 0.09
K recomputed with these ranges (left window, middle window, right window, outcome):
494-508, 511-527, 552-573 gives 0.02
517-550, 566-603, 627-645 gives -0.24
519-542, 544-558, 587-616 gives -0.06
